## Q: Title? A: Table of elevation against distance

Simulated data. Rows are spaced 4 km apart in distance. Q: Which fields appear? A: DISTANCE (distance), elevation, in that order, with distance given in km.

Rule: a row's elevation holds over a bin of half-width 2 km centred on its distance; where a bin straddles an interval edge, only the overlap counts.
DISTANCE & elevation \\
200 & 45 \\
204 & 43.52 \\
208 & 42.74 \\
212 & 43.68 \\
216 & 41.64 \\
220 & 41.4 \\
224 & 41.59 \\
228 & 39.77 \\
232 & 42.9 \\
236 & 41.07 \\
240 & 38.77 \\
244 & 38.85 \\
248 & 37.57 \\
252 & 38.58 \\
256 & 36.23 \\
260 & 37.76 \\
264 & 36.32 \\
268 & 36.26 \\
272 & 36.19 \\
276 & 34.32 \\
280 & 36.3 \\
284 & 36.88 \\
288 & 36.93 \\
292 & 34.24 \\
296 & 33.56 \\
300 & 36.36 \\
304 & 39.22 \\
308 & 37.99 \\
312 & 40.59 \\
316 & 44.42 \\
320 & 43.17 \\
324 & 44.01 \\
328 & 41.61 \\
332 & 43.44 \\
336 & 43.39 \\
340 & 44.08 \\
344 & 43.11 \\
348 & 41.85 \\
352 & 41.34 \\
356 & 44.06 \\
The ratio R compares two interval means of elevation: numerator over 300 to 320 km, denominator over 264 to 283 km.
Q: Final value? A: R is 1.13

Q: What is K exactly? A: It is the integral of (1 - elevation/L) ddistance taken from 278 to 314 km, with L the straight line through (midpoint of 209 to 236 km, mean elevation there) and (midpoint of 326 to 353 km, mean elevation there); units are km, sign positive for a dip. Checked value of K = 4.7 km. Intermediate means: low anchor 41.8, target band 36.9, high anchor 42.7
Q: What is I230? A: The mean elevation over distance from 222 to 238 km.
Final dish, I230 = 41.3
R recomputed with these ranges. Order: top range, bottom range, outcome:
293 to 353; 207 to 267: 1.03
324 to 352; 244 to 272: 1.15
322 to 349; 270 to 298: 1.21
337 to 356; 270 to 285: 1.19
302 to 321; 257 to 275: 1.12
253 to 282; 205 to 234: 0.86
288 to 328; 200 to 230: 0.93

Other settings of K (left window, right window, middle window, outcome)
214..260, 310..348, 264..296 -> 4.3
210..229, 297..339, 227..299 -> 7.3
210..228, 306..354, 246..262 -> 1.7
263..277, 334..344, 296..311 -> 0.8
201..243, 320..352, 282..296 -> 2.2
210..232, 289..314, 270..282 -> 0.9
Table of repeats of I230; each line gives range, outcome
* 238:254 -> 38.4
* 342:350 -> 42.5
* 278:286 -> 36.6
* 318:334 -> 43.1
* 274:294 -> 35.7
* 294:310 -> 36.8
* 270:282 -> 35.6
